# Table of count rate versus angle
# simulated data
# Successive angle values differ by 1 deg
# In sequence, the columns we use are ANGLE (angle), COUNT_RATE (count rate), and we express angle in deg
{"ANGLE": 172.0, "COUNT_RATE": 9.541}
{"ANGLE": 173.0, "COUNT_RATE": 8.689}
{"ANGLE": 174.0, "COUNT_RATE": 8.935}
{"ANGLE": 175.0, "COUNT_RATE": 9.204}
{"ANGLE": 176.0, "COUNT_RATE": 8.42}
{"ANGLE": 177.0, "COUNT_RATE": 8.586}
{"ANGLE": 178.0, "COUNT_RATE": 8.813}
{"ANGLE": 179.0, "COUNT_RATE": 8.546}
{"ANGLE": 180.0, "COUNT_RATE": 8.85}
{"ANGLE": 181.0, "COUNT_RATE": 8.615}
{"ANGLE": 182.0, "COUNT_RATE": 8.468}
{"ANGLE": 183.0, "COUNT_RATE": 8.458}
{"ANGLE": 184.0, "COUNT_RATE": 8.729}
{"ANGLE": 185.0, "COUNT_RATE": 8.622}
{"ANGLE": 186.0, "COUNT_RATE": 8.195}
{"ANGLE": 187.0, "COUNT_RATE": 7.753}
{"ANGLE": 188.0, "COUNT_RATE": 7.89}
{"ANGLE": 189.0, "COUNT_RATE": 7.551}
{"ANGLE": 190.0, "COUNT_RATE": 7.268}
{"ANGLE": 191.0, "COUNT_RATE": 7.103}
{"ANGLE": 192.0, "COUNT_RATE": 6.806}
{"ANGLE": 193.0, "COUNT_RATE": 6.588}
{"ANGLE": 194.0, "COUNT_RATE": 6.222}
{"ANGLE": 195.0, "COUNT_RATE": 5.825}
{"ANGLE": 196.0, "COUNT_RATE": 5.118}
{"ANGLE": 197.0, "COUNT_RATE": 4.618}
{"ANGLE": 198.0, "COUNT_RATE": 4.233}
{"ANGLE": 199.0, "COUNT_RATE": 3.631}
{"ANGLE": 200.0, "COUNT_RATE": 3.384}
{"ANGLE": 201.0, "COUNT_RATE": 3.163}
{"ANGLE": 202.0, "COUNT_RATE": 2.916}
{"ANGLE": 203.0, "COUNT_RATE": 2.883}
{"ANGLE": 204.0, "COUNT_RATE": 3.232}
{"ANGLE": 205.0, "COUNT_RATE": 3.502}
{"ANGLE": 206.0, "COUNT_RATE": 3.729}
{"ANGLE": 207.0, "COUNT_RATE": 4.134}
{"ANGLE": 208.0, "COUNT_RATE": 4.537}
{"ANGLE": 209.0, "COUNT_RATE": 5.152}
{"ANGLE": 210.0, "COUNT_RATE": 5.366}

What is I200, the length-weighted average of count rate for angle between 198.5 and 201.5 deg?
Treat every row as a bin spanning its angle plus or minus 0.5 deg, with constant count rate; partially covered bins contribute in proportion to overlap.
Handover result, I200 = 3.39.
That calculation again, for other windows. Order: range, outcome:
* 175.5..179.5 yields 8.59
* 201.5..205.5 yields 3.13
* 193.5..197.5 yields 5.45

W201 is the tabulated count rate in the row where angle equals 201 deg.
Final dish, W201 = 3.163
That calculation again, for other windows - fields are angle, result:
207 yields 4.134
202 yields 2.916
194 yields 6.222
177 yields 8.586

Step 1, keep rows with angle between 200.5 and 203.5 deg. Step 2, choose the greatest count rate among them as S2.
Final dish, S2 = 3.163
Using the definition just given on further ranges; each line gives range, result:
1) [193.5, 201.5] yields 6.222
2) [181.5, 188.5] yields 8.729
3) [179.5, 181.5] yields 8.85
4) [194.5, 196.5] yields 5.825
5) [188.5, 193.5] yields 7.551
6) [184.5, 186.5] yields 8.622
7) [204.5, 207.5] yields 4.134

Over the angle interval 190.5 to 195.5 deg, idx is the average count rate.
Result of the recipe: 6.51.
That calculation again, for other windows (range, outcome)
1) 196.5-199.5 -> 4.16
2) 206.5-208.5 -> 4.34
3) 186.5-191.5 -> 7.51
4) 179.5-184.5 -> 8.62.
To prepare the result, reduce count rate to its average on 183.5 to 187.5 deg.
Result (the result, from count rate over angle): 8.32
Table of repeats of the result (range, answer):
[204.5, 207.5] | 3.79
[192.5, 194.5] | 6.41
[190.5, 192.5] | 6.95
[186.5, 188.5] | 7.82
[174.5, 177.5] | 8.74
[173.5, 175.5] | 9.07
